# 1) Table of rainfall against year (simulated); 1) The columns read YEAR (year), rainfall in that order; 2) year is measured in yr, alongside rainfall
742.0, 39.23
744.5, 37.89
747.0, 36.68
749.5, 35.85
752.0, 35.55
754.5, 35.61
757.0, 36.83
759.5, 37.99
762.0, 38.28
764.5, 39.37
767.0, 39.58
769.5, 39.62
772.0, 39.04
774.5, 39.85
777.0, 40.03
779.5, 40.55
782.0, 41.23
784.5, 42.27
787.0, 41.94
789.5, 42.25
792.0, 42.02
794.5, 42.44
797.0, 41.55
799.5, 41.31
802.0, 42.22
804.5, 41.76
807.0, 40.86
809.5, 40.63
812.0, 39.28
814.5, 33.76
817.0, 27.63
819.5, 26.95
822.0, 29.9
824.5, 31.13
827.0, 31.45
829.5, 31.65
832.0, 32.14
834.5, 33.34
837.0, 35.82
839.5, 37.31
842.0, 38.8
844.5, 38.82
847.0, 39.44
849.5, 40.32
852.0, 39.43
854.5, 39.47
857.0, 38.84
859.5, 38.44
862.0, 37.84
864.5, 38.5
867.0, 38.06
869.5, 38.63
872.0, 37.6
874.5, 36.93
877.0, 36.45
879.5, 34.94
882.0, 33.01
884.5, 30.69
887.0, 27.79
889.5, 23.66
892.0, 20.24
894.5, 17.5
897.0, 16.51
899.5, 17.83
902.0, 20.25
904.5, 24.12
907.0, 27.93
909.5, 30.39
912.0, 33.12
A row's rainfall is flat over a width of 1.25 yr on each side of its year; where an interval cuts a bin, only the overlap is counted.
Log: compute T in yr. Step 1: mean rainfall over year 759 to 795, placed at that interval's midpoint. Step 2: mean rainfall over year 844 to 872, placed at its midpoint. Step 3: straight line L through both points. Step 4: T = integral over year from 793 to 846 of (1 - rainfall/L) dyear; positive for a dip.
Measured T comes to 4.60 yr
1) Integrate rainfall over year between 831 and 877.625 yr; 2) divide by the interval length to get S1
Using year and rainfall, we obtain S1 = 37.7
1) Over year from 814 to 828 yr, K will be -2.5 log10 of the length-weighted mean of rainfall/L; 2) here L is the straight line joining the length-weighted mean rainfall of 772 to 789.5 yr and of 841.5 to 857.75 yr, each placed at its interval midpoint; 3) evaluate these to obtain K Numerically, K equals 0.32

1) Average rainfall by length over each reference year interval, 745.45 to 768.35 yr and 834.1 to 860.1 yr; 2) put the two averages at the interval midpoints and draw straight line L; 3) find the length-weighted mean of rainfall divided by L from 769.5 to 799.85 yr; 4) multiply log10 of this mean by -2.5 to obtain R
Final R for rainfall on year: -0.10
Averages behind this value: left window 37.3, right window 38.3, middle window 41.1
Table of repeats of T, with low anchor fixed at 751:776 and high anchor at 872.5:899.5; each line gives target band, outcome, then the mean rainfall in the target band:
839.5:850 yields -2.7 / 39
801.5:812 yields -2.0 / 41.1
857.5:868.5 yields -3.2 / 38.3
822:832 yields 0.4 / 31.3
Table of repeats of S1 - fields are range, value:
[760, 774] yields 39.2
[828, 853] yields 36.6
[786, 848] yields 36.9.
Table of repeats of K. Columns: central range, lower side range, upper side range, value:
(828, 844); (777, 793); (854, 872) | 0.13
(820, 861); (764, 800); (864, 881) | 0.08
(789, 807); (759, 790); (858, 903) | -0.11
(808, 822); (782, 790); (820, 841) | 0.08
